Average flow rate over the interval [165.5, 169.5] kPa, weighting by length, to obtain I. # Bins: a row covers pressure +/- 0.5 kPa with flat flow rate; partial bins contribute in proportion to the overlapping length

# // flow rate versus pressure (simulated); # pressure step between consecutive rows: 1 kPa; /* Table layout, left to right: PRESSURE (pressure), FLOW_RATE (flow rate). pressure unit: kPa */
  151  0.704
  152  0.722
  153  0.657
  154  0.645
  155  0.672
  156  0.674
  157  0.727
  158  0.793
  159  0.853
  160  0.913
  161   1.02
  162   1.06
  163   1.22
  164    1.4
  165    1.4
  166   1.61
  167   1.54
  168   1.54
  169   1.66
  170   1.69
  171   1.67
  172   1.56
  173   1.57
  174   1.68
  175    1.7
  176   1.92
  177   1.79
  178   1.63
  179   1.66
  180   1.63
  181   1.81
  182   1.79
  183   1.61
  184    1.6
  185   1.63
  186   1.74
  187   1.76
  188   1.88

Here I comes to 1.59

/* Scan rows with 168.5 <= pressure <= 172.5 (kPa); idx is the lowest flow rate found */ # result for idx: 1.56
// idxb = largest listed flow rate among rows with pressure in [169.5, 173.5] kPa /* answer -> 1.69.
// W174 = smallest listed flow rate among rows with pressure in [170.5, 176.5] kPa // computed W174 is 1.56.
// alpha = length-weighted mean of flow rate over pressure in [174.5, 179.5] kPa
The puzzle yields 1.74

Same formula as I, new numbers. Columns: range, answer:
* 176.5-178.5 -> 1.71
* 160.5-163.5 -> 1.1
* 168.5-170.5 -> 1.67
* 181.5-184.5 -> 1.67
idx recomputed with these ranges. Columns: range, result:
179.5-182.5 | 1.63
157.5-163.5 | 0.793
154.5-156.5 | 0.672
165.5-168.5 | 1.54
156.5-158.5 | 0.727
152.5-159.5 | 0.645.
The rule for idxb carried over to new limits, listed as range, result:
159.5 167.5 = 1.61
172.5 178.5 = 1.92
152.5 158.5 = 0.793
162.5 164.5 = 1.4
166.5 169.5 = 1.66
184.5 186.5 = 1.74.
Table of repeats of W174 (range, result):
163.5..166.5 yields 1.4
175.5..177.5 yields 1.79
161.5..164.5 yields 1.06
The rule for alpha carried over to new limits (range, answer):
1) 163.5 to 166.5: 1.47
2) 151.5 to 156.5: 0.674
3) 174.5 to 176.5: 1.81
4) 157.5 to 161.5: 0.895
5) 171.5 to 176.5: 1.69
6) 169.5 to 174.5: 1.63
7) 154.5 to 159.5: 0.744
